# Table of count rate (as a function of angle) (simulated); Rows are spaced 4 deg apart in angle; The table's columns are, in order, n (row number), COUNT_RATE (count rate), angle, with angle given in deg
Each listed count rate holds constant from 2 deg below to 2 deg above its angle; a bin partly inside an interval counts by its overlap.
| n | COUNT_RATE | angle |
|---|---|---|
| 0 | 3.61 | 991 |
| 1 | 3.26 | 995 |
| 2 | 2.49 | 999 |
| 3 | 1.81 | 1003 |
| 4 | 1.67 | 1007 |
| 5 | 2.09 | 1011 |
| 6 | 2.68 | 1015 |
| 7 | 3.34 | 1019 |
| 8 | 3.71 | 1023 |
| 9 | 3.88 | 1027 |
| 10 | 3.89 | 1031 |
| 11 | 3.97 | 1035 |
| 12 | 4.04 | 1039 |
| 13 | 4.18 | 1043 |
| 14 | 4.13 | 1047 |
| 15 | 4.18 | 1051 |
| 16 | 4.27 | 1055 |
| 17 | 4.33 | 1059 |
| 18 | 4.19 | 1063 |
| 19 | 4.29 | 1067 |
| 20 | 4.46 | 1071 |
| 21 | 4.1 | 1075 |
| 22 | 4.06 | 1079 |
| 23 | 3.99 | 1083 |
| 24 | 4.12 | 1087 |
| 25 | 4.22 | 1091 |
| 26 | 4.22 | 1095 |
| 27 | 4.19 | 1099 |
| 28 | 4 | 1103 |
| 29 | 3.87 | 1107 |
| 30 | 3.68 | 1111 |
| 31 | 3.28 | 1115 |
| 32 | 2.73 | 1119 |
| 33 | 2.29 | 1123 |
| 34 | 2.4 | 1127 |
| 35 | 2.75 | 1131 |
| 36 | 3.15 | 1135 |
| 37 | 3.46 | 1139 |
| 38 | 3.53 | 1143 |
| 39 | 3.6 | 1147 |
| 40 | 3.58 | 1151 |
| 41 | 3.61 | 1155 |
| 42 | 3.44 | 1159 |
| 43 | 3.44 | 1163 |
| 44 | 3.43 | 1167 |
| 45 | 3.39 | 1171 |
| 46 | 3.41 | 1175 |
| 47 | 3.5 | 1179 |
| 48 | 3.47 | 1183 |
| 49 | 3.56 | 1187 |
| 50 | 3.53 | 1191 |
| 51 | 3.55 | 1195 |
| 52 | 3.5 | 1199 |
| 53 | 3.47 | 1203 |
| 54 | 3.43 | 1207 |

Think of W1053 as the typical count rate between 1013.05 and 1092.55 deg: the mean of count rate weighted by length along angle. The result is 4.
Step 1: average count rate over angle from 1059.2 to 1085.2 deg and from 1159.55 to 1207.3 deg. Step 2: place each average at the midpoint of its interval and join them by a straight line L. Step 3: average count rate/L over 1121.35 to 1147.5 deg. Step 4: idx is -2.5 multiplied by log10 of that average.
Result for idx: 0.250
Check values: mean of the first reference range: 4.19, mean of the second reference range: 3.47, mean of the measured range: 3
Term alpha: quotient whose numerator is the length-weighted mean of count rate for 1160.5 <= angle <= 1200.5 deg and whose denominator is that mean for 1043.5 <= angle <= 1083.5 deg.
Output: 0.8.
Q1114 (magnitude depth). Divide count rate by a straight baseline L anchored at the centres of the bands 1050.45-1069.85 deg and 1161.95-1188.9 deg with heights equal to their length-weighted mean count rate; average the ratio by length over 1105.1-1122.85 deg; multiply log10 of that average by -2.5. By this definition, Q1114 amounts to 0.19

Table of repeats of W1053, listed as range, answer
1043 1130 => 3.85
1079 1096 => 4.12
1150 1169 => 3.5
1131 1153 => 3.4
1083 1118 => 3.92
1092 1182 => 3.42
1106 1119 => 3.45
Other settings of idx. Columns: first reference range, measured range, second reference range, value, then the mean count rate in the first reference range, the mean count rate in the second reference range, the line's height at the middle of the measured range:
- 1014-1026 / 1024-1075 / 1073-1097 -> -0.12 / 3.34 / 4.12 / 3.7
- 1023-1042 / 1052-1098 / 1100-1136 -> -0.19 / 3.93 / 3.16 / 3.55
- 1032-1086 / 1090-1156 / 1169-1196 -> 0.12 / 4.16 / 3.48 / 3.81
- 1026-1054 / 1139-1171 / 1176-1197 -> 0.04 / 4.05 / 3.52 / 3.63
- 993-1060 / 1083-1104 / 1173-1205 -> -0.20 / 3.39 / 3.5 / 3.44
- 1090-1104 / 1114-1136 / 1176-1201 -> 0.41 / 4.16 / 3.51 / 3.97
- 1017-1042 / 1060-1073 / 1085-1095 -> -0.07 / 3.82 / 4.18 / 4.04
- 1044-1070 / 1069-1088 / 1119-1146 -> -0.08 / 4.24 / 2.94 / 3.87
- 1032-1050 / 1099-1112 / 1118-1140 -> -0.25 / 4.07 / 2.77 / 3.12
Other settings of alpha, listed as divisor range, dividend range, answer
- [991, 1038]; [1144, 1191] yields 1.15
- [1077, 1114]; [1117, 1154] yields 0.76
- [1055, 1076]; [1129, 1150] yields 0.77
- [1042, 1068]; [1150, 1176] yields 0.82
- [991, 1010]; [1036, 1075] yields 1.73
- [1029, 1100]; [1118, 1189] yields 0.79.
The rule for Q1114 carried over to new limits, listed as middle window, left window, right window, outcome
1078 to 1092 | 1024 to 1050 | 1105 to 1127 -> -0.183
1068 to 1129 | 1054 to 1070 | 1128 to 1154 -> 0.041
